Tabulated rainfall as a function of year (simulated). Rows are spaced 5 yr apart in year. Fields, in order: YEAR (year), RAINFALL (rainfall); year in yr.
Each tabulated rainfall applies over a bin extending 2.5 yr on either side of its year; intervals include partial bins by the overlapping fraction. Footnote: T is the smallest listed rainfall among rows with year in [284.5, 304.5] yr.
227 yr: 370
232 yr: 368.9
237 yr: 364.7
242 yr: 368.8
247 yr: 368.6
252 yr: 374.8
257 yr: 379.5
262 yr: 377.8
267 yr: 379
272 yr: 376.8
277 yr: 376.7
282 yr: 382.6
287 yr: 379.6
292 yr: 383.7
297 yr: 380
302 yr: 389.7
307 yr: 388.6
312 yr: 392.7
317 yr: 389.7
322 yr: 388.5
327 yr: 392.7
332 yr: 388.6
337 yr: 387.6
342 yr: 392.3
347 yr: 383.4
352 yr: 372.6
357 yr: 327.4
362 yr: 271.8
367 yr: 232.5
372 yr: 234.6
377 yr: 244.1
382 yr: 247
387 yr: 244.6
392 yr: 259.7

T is 379.6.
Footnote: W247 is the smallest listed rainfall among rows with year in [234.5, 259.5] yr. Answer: 364.7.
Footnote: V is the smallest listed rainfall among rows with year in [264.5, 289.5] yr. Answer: 376.7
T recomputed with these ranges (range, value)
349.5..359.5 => 327.4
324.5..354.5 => 372.6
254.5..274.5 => 376.8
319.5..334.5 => 388.5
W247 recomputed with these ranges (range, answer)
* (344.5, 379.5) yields 232.5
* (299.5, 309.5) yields 388.6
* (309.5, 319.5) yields 389.7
